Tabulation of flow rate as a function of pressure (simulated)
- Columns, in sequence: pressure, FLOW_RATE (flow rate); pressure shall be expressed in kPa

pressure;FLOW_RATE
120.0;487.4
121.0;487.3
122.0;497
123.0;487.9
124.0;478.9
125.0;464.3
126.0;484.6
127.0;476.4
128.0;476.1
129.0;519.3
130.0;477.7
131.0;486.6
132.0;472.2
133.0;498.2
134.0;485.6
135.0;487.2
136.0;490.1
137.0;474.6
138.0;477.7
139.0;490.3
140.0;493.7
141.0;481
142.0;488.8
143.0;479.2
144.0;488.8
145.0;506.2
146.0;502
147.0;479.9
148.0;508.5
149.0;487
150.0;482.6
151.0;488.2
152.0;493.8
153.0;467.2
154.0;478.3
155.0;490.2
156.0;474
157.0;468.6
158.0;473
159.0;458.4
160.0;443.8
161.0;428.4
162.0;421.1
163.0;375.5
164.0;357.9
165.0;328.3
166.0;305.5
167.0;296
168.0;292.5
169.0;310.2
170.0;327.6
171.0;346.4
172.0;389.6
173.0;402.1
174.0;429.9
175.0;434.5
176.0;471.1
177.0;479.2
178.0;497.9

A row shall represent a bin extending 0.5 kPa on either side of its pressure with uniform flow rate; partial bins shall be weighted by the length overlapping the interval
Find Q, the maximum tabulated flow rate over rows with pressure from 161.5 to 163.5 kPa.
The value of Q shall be 421.1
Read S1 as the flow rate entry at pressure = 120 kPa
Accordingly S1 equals 487.4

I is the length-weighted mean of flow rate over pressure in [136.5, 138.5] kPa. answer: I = 476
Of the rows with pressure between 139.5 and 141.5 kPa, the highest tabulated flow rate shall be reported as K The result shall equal 493.7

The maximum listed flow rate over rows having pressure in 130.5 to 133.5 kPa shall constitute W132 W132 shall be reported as 498.2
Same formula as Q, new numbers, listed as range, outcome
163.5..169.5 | 357.9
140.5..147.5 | 506.2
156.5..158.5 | 473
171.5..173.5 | 402.1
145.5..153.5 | 508.5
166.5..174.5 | 429.9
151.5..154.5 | 493.8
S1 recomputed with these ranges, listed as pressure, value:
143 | 479.2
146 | 502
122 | 497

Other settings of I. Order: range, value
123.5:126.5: 476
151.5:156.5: 481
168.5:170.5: 319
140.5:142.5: 485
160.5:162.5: 425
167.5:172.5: 333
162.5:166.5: 342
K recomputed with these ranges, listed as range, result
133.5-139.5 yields 490.3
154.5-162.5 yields 490.2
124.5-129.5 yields 519.3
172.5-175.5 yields 434.5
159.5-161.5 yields 443.8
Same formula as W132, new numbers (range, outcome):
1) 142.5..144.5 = 488.8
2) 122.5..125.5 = 487.9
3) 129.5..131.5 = 486.6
